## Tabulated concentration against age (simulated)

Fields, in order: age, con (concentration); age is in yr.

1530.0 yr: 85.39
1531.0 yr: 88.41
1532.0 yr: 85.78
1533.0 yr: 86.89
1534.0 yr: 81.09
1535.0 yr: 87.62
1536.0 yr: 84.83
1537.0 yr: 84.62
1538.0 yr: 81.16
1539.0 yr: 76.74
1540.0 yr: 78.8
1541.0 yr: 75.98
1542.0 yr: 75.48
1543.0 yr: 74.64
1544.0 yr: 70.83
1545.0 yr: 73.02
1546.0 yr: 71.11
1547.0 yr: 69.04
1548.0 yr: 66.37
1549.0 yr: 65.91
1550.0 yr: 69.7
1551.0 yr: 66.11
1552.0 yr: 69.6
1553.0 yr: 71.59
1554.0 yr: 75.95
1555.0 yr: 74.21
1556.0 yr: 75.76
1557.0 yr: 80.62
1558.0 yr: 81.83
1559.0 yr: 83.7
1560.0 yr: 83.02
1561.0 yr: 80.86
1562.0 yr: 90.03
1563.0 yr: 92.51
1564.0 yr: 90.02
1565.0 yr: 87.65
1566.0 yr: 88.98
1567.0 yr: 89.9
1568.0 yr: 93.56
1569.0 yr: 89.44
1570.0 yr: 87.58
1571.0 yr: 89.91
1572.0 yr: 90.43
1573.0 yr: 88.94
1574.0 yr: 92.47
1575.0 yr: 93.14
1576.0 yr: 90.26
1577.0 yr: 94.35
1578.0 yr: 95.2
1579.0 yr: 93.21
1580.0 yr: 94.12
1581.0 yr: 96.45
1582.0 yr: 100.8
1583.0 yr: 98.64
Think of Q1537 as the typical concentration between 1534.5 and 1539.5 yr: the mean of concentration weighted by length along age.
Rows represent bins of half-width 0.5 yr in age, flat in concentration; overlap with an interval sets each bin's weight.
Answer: 83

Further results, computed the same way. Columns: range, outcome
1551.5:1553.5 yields 70.6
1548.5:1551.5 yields 67.2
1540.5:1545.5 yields 74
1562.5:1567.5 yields 89.8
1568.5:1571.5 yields 89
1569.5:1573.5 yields 89.2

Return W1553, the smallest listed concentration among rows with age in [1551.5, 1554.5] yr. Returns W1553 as 69.6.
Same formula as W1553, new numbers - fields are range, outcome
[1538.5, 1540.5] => 76.74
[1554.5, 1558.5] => 74.21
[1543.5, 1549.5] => 65.91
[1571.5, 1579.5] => 88.94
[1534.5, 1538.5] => 81.16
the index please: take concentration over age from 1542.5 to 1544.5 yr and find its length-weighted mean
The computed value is 72.7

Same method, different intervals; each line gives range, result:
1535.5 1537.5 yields 84.7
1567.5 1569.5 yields 91.5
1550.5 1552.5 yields 67.9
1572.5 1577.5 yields 91.8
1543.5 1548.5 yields 70.1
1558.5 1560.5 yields 83.4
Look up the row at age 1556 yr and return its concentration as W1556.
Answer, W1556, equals 75.76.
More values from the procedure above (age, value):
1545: 73.02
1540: 78.8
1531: 88.41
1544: 70.83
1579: 93.21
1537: 84.62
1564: 90.02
